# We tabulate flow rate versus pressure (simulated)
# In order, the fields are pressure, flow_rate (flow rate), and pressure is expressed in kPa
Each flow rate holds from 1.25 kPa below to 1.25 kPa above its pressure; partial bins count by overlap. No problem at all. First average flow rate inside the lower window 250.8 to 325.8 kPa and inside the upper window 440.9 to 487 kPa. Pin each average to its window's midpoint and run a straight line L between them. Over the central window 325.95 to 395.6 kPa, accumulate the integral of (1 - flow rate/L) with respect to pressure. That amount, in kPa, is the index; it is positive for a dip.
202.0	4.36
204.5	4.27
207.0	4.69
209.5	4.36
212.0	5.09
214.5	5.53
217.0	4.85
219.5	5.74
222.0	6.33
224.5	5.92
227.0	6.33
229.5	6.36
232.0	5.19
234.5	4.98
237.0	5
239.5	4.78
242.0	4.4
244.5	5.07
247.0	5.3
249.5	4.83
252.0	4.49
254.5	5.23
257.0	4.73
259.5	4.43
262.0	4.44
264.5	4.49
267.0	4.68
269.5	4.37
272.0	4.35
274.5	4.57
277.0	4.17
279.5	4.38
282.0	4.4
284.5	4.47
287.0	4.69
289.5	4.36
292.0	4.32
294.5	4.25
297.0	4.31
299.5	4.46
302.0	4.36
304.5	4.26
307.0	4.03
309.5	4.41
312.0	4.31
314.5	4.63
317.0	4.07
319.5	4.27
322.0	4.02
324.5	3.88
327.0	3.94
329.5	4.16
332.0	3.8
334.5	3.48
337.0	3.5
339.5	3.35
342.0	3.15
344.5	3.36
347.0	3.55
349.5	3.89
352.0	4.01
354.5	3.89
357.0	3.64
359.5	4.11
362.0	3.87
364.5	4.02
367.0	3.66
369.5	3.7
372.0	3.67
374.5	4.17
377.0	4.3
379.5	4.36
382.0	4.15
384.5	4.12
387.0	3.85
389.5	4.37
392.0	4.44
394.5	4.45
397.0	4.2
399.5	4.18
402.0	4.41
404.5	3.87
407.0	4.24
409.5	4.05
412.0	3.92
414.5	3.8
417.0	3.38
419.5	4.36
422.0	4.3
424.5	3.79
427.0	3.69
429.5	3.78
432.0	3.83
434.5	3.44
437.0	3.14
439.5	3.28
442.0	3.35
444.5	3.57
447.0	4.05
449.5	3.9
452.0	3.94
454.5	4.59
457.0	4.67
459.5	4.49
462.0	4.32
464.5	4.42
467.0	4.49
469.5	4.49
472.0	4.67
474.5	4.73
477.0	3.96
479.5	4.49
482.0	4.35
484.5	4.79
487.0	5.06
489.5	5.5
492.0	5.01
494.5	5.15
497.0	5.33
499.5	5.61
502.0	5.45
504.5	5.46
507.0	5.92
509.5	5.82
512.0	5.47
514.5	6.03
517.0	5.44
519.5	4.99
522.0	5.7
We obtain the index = 7.5 kPa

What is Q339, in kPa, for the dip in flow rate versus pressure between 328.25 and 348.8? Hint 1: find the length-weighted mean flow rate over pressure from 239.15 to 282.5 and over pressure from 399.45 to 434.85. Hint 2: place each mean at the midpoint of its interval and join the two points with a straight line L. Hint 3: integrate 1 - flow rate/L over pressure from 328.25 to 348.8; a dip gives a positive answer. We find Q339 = 3.5 kPa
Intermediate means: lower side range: 4.62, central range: 3.55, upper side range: 3.94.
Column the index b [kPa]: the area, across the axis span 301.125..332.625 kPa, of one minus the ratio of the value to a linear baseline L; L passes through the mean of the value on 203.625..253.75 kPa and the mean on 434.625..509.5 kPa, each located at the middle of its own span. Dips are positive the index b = 5.0 kPa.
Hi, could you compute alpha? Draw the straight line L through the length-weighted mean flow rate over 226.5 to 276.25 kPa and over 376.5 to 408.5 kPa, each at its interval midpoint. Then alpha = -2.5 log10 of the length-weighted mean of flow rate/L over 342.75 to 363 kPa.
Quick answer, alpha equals 0.17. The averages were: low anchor 4.87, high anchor 4.22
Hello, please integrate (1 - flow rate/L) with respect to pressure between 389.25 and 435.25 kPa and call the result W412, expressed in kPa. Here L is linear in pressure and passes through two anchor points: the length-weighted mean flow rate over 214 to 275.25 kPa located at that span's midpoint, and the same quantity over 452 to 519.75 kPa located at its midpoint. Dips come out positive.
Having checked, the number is 8.9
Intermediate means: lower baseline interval 5.05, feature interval 4.03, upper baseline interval 4.97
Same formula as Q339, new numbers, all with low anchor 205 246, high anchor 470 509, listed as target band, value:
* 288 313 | 4.3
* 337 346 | 3.2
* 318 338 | 5.0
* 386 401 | 2.5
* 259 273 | 2.1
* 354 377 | 5.7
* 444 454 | 2.2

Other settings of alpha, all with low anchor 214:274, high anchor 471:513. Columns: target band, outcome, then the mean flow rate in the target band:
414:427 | 0.29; 3.91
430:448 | 0.40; 3.53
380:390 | 0.23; 4.12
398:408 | 0.22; 4.17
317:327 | 0.25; 4.04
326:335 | 0.29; 3.87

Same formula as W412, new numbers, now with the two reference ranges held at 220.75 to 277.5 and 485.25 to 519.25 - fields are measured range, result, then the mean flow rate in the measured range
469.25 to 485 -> 2.7 kPa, 4.48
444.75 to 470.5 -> 5.1 kPa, 4.3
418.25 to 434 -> 4.1 kPa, 3.93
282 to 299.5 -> 2.3 kPa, 4.4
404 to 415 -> 2.7 kPa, 4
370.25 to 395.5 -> 5.1 kPa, 4.18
